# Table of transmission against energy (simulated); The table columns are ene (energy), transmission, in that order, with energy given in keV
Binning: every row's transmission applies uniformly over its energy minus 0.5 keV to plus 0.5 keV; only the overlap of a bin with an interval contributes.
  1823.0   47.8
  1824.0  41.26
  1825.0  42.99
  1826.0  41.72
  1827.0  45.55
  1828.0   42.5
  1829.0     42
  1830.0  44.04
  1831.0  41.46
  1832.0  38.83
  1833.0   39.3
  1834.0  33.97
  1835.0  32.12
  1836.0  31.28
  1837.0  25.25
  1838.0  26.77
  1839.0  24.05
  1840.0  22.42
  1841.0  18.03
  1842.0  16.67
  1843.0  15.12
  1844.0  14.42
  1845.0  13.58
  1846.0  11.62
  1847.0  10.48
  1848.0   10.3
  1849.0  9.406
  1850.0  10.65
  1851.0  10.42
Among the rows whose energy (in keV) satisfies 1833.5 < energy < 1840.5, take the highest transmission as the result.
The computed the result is 33.97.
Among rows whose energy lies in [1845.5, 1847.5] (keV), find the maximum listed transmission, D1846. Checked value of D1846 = 11.62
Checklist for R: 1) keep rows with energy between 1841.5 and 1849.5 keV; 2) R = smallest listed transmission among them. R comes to 9.406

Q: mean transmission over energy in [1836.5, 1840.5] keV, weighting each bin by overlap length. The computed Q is 24.6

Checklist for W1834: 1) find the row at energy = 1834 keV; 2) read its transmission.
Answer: 33.97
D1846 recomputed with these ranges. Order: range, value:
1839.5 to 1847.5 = 22.42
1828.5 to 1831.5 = 44.04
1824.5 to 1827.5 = 45.55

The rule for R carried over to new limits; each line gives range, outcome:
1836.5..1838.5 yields 25.25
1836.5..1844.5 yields 14.42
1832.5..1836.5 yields 31.28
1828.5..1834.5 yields 33.97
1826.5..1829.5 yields 42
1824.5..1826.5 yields 41.72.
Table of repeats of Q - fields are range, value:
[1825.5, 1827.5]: 43.6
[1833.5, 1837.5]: 30.7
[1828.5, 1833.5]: 41.1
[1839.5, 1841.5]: 20.2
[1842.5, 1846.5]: 13.7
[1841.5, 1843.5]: 15.9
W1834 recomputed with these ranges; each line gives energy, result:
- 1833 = 39.3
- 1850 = 10.65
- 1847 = 10.48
